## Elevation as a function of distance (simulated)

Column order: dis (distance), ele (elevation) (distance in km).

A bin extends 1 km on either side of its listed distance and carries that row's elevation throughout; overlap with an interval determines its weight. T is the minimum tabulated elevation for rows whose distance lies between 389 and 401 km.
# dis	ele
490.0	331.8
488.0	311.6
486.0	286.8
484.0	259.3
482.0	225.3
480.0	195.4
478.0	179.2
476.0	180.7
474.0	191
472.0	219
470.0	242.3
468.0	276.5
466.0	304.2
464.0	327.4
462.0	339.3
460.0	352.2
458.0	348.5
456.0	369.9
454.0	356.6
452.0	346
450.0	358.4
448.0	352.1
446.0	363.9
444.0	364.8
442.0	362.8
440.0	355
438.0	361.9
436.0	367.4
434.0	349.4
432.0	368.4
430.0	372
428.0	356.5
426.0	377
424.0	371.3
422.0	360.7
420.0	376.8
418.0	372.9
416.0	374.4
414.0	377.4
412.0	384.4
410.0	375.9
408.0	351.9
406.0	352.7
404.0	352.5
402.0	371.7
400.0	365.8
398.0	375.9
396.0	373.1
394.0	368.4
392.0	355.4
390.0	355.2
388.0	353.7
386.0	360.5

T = 355.2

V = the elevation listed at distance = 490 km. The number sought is 331.8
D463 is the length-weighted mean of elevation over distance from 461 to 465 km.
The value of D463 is 333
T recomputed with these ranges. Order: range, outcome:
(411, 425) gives 360.7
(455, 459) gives 348.5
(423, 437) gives 349.4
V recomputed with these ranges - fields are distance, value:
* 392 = 355.4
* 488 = 311.6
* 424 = 371.3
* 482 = 225.3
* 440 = 355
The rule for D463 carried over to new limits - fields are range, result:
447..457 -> 357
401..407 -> 359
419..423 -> 369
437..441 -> 358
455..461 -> 357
